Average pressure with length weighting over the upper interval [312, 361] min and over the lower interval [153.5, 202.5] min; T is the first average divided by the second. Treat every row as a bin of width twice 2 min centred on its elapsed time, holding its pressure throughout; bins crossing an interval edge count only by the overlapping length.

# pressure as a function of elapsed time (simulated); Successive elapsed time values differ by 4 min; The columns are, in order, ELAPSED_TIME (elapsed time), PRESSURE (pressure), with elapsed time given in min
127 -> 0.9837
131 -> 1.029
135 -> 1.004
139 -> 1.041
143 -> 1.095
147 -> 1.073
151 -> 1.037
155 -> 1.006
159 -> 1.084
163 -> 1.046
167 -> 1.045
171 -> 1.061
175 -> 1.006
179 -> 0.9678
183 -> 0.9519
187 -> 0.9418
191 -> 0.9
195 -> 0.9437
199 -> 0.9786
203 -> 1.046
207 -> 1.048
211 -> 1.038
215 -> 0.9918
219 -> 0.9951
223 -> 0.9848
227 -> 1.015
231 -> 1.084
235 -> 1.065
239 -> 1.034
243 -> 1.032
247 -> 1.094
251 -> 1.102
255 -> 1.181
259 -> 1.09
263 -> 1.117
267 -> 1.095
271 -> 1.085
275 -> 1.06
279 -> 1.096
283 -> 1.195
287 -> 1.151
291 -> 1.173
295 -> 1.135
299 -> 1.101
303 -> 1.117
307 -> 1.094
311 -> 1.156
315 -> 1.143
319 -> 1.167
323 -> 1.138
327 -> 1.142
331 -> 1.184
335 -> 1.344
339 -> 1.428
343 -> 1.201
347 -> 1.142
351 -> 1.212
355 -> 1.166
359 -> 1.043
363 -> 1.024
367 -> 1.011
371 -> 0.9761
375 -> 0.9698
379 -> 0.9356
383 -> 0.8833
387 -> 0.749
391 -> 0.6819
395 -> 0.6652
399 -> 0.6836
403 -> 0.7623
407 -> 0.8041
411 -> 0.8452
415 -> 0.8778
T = 1.2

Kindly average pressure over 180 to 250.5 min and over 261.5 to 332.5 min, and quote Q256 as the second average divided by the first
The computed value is 1.12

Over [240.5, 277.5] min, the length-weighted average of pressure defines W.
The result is 1.09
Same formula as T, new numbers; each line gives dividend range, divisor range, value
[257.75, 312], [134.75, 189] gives 1.09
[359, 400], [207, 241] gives 0.85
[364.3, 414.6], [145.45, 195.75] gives 0.83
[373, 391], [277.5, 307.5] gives 0.76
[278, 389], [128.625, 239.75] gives 1.09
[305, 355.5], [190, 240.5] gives 1.18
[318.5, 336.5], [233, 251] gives 1.12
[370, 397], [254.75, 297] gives 0.74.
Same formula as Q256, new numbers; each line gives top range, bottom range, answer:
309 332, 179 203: 1.21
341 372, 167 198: 1.13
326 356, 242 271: 1.12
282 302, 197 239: 1.12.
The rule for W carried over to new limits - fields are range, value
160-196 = 0.989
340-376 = 1.1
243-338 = 1.14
